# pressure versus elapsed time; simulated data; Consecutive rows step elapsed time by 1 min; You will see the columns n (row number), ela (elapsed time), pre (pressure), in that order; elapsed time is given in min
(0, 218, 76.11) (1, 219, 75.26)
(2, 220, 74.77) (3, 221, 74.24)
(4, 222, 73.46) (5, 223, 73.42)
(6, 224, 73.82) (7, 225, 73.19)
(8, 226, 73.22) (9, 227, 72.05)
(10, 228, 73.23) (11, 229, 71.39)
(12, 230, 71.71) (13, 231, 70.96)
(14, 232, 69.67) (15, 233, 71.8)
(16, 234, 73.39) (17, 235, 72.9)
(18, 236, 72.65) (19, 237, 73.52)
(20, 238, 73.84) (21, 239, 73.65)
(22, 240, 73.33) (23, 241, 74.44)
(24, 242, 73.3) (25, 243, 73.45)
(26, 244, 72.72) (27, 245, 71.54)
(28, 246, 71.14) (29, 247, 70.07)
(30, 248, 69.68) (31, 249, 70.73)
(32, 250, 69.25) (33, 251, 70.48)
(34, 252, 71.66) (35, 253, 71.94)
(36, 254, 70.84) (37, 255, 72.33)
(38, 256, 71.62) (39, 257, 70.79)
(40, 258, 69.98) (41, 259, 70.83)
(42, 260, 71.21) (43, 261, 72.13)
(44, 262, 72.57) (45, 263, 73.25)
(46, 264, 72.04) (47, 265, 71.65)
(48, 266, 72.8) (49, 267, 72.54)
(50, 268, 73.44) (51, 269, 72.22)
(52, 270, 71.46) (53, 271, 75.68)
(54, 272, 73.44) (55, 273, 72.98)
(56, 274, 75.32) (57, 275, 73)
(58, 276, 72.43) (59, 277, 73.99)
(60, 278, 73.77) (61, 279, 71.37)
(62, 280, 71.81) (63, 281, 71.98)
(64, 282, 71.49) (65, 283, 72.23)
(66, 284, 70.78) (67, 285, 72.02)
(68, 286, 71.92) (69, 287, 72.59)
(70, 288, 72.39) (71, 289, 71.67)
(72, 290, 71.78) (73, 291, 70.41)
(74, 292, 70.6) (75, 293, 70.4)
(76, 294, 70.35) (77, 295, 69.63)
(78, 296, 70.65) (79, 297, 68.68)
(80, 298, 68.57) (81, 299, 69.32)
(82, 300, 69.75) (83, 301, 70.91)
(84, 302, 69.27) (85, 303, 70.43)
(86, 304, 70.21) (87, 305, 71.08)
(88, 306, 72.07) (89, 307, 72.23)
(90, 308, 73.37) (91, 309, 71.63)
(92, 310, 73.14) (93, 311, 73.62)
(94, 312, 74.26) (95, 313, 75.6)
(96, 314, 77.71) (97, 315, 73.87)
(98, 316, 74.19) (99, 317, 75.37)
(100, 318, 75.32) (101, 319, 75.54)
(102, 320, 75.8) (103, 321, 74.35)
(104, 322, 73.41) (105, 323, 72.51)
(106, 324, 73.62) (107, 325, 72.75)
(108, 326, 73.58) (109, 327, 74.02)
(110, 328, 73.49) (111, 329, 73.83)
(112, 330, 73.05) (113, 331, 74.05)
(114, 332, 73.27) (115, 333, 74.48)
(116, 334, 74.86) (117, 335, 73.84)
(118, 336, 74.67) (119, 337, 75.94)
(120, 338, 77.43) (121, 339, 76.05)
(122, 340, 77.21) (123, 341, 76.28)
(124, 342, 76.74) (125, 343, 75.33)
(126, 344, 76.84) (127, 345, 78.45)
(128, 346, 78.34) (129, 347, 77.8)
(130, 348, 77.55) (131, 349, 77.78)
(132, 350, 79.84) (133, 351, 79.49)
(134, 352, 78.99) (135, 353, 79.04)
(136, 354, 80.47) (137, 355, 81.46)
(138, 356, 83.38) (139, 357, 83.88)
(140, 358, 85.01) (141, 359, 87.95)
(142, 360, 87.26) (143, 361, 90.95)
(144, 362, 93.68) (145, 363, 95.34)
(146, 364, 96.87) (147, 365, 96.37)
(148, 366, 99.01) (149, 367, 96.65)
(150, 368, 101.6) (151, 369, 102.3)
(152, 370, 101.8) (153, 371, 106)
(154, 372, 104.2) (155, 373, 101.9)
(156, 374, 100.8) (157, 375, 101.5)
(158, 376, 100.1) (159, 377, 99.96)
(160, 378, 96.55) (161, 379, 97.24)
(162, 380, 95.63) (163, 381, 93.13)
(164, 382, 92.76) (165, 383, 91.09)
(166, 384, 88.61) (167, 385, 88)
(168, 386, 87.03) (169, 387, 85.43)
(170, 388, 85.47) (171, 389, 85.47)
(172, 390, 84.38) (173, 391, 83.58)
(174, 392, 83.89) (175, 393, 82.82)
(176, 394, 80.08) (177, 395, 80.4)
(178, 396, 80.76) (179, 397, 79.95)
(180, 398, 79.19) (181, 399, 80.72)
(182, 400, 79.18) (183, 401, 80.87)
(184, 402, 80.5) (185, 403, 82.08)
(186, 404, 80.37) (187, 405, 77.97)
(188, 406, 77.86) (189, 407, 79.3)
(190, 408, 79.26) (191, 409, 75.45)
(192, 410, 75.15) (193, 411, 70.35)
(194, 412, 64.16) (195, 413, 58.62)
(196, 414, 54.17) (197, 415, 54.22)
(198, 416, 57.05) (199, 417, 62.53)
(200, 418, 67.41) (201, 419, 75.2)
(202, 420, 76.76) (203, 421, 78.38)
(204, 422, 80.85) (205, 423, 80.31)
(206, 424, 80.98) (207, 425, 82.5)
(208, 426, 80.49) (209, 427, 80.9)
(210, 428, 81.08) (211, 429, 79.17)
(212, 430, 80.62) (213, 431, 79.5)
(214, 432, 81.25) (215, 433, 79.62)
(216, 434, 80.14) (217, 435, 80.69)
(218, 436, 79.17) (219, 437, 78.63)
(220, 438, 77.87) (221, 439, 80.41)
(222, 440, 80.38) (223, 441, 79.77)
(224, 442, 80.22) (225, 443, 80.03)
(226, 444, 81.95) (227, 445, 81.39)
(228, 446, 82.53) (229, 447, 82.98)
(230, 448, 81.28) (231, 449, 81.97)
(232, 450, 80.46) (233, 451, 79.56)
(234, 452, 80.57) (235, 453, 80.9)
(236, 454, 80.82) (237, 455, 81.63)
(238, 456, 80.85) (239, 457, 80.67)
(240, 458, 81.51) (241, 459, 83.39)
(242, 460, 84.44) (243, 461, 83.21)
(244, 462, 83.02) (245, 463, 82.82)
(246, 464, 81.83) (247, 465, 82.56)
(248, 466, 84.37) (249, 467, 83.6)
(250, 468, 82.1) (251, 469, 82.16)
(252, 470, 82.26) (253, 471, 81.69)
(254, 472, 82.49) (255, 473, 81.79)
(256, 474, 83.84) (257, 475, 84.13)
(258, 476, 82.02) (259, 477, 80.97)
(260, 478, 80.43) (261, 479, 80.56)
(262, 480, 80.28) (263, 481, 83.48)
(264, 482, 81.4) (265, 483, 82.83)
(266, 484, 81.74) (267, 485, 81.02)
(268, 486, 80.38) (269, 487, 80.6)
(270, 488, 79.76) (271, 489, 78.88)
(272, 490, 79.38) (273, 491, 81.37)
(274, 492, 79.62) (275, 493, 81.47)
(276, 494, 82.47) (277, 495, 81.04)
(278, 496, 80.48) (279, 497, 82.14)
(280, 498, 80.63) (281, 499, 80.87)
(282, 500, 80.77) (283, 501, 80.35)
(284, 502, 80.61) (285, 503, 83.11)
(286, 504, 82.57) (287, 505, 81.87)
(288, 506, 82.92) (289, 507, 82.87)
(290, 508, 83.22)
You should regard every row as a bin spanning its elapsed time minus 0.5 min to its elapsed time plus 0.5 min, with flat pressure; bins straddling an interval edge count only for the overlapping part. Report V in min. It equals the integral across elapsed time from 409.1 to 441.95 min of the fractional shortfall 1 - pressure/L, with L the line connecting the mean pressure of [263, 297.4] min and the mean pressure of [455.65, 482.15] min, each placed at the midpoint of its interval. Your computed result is 2.0 min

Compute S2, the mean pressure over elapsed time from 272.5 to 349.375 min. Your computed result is 73.4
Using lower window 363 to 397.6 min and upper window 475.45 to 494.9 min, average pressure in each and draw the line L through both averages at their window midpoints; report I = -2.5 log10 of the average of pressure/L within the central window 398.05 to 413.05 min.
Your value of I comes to 0.17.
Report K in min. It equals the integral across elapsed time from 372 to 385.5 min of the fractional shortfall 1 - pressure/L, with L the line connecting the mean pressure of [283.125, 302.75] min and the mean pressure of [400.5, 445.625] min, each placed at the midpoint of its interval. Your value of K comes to -3.96 min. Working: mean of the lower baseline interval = 70.6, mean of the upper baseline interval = 76.4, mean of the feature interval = 96.2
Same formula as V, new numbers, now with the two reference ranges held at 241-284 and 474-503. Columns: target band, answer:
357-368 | -2.4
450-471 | -0.5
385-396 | -1.0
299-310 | 0.4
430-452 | -0.3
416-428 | 0.3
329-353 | -0.4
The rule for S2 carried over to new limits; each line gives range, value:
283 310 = 70.9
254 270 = 71.9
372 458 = 81.3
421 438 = 80.2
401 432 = 74.7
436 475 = 81.6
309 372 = 80.7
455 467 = 82.6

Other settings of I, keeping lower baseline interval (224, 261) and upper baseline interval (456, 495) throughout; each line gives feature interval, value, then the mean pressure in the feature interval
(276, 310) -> 0.04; 71.2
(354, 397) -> -0.18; 91.6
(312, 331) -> 0.01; 74.3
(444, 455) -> -0.01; 81.3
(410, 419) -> 0.26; 62.6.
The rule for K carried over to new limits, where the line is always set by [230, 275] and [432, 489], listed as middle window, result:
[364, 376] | -3.64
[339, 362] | -1.23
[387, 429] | 1.24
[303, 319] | 0.26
